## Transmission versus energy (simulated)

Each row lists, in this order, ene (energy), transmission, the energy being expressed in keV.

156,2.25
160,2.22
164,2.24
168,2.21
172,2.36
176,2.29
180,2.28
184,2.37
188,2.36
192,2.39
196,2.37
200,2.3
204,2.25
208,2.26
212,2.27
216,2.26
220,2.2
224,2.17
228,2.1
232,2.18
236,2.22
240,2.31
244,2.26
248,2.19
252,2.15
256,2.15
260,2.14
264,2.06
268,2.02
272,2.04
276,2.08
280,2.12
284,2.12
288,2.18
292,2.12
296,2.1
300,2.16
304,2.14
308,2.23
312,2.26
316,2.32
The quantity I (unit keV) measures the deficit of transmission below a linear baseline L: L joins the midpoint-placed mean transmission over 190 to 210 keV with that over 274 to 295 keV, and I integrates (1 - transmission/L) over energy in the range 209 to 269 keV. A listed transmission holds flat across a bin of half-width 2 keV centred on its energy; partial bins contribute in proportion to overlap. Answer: 1.2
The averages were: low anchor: 2.31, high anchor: 2.12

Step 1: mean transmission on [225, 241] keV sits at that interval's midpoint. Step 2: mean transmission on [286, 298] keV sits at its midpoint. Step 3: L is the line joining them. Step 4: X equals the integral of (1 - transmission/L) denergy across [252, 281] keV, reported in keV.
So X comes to 0.9 keV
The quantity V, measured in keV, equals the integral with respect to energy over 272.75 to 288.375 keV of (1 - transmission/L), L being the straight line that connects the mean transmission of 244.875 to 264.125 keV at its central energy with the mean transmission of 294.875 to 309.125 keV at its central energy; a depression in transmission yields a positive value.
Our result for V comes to 0.31 keV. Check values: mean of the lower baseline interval 2.15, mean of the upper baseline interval 2.16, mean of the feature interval 2.11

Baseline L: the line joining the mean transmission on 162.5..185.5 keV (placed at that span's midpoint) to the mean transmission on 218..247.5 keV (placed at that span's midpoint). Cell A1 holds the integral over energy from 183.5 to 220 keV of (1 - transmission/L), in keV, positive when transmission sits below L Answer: -0.90 keV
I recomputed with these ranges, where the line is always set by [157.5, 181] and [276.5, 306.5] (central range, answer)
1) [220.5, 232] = 0.27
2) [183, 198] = -0.87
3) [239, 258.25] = -0.23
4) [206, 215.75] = -0.19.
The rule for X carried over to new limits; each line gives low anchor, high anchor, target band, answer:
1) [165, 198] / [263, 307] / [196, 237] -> 0.44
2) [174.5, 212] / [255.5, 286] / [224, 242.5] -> -0.02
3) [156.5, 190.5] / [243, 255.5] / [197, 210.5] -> -0.16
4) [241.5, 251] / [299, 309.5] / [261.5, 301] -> 1.71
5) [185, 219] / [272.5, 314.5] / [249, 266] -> 0.63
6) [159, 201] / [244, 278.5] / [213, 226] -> 0.00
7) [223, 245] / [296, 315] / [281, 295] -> 0.39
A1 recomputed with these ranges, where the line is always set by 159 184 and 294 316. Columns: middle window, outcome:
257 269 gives 0.7 keV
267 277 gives 0.8 keV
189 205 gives -0.5 keV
